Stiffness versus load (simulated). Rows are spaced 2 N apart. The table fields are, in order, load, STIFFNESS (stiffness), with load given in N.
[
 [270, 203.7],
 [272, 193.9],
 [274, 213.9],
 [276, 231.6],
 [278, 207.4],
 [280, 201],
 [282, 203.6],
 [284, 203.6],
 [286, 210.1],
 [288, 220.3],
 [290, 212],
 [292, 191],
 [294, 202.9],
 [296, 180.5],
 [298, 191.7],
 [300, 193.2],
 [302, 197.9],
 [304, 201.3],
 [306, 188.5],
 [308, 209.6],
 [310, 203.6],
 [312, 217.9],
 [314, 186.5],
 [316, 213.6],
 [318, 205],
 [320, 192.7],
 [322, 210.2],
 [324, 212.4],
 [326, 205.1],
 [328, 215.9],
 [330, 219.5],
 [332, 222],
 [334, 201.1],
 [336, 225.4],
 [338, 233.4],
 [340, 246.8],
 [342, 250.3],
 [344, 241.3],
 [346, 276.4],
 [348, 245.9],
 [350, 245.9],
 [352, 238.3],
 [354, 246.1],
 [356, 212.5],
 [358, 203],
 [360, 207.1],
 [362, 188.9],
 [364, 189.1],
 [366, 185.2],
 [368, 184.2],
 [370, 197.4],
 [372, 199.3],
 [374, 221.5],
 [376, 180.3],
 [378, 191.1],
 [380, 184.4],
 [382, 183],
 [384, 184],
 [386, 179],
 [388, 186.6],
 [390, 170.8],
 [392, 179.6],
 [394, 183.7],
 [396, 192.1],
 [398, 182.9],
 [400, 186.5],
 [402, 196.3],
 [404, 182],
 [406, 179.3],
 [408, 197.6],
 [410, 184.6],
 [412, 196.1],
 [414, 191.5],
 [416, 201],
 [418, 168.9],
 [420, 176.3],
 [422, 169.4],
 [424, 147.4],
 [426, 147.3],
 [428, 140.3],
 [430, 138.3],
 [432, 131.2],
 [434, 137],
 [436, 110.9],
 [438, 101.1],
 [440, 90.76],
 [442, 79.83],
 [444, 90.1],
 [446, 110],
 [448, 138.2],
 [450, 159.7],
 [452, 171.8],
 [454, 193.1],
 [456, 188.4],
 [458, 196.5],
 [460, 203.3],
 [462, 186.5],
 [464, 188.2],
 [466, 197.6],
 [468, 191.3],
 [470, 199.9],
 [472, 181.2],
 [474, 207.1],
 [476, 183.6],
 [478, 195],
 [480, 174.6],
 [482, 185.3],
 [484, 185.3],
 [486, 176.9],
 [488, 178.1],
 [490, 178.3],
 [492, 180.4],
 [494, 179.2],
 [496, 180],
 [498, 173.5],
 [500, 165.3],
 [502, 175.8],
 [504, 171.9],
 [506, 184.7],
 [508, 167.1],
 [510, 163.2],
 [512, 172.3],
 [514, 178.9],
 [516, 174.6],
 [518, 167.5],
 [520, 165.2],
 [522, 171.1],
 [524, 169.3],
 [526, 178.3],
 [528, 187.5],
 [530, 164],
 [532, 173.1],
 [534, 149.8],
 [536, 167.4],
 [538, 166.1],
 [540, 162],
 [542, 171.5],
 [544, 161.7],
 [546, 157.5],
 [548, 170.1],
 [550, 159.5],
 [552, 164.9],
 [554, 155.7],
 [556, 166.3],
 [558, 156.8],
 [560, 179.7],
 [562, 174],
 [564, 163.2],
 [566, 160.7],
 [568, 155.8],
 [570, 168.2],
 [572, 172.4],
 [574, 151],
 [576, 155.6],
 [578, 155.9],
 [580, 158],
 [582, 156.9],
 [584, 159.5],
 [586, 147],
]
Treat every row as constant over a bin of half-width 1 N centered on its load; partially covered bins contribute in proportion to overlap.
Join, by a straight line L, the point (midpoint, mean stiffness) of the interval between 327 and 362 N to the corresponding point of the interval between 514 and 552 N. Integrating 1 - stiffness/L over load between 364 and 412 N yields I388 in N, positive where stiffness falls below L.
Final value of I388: 6.2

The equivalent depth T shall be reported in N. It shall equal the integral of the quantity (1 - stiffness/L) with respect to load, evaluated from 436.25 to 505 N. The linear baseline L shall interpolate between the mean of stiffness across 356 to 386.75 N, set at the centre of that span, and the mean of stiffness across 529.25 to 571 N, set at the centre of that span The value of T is 3.0 N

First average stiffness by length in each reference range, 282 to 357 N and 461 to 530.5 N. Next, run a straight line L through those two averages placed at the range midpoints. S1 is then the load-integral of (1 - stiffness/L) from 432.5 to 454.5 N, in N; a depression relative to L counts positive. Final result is 7.6 N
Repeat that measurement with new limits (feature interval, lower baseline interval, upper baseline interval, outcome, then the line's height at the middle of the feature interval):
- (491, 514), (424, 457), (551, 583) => -4.16 N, 148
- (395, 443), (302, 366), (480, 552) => 9.04 N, 196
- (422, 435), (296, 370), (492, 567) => 3.35 N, 192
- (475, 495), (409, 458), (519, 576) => -3.18 N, 157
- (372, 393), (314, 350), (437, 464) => 0.58 N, 192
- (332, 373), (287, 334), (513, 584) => -4.91 N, 197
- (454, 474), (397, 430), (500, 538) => -2.22 N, 174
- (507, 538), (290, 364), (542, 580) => 0.26 N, 171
